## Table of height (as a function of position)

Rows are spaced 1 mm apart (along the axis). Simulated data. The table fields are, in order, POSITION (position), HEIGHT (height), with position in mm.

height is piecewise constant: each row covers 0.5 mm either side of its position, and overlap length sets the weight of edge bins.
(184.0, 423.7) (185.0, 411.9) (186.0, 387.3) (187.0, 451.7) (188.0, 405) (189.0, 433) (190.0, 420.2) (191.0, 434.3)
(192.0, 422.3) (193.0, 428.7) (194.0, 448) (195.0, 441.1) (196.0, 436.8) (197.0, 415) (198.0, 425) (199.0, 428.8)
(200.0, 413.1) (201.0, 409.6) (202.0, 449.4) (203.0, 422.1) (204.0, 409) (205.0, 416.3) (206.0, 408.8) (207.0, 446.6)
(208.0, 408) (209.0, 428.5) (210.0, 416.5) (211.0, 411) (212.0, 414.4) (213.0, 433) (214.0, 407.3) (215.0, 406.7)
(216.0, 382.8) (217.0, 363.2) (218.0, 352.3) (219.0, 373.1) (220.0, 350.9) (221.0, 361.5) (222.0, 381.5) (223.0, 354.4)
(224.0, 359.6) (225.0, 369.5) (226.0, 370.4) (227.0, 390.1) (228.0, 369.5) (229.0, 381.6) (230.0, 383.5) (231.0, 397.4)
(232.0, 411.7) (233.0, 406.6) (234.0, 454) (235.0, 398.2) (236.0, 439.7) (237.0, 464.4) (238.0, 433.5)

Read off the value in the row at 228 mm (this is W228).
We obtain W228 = 369.5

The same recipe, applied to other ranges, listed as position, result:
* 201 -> 409.6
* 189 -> 433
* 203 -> 422.1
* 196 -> 436.8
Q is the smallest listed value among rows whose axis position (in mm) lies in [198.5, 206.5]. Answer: 408.8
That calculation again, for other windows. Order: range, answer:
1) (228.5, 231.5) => 381.6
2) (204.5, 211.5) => 408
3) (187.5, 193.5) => 405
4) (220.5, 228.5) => 354.4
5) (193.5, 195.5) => 441.1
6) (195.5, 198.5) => 415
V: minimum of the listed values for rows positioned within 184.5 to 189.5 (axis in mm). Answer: 387.3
